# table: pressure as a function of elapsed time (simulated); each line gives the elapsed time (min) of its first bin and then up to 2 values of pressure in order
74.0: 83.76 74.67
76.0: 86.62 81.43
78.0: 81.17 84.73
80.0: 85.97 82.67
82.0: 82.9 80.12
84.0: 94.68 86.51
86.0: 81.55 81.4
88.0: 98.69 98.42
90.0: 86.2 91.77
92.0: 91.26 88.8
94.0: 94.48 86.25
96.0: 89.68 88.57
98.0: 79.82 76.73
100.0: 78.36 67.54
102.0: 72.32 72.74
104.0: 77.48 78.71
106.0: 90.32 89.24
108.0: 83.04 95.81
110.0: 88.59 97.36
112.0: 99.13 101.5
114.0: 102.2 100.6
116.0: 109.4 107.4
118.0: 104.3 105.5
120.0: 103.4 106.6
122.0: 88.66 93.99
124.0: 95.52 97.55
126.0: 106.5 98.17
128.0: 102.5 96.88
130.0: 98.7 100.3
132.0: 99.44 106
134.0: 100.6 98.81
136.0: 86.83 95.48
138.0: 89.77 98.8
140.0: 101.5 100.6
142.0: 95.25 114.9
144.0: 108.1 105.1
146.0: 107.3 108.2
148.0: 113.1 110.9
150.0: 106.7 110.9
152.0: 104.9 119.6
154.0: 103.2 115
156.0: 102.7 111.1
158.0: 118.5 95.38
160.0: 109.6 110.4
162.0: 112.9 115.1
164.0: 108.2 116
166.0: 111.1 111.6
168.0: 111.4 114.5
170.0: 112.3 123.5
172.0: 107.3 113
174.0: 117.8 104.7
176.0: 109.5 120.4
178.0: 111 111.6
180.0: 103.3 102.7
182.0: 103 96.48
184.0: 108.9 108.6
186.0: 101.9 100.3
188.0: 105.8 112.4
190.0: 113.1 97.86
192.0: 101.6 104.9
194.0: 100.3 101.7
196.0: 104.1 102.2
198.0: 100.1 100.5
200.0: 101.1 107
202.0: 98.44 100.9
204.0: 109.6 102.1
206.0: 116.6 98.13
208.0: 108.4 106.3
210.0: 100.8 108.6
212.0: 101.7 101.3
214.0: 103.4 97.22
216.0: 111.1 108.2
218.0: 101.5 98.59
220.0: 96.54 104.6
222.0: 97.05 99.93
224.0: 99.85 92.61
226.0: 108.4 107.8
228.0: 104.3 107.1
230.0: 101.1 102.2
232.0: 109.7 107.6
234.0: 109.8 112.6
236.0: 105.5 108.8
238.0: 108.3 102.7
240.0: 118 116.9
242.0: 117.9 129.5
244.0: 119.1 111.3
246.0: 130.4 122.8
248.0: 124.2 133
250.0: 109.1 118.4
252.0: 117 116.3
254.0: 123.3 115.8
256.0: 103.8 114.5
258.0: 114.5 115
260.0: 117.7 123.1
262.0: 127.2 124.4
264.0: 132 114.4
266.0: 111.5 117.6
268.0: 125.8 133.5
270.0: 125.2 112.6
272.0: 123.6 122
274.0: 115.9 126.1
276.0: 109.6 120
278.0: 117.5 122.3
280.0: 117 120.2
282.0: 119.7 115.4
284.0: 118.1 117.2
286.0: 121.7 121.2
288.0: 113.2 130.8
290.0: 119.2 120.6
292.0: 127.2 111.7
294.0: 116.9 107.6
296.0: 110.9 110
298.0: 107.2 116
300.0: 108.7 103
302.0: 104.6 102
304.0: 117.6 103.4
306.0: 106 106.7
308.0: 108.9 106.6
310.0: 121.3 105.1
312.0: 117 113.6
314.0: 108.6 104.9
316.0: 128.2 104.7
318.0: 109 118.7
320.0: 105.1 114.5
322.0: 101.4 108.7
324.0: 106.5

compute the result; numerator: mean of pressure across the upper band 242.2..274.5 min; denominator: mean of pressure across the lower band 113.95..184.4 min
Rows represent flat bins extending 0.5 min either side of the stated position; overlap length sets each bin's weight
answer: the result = 1.1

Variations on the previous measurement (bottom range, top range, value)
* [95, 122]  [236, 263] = 1.29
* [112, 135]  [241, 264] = 1.18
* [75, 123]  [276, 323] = 1.27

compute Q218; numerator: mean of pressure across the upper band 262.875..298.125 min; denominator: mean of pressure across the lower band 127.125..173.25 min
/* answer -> 1.12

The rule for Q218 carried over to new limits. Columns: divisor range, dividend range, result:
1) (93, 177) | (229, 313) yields 1.15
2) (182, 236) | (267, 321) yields 1.11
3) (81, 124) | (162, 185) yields 1.23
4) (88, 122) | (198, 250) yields 1.18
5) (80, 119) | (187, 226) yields 1.16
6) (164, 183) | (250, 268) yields 1.06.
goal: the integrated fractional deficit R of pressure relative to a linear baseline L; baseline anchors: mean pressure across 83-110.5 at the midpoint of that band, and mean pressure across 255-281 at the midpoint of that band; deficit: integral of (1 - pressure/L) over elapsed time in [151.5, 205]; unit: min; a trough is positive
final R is -3.30 min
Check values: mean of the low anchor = 85.4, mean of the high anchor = 119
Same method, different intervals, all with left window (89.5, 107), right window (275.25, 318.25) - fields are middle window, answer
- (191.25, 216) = -1.0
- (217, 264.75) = -3.2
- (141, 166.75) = -4.9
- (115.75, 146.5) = -4.3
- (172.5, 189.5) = -2.1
